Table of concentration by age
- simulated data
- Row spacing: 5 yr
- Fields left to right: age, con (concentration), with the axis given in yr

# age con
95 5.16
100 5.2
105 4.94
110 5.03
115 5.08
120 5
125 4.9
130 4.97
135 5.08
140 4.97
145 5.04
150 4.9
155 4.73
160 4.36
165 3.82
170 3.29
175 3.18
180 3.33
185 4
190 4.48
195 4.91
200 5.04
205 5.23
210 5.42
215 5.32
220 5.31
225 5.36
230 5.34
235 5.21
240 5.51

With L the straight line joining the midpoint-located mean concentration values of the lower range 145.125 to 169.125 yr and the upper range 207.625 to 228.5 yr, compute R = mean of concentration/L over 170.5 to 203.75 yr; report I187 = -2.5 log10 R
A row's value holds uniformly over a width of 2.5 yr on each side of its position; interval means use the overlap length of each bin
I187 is 0.18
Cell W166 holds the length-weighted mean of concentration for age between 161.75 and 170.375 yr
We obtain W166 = 3.69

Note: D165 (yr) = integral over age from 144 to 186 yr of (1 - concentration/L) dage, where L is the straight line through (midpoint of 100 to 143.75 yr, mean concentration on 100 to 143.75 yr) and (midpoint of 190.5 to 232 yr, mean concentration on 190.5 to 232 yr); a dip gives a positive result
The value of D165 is 8.7 yr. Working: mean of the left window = 5.01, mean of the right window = 5.2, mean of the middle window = 4.04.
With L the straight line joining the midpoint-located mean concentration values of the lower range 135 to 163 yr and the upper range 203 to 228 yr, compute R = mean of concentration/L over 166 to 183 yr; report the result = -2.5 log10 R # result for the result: 0.44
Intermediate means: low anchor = 4.81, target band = 3.34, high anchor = 5.33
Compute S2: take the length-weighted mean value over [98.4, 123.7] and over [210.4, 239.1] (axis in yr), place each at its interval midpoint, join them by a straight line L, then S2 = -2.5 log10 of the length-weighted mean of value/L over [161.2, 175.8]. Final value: 0.413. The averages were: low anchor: 5.04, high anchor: 5.33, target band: 3.54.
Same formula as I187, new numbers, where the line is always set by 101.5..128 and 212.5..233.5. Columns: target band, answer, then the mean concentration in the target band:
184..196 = 0.17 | 4.47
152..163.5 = 0.14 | 4.5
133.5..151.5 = 0.02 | 5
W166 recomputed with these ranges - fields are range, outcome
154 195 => 3.93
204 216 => 5.34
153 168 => 4.26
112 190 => 4.45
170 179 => 3.24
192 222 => 5.19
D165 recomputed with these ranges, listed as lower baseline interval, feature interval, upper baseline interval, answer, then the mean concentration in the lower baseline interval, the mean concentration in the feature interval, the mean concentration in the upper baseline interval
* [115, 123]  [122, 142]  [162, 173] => -1.5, 5.02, 4.98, 3.57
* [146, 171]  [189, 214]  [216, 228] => -0.3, 4.33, 5.07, 5.33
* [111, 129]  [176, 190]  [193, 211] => 3.7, 4.99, 3.76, 5.13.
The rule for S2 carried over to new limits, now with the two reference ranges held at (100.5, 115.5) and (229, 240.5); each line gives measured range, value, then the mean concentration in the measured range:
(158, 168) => 0.267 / 4.04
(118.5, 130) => 0.026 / 4.95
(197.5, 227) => -0.001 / 5.28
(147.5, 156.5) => 0.068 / 4.82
